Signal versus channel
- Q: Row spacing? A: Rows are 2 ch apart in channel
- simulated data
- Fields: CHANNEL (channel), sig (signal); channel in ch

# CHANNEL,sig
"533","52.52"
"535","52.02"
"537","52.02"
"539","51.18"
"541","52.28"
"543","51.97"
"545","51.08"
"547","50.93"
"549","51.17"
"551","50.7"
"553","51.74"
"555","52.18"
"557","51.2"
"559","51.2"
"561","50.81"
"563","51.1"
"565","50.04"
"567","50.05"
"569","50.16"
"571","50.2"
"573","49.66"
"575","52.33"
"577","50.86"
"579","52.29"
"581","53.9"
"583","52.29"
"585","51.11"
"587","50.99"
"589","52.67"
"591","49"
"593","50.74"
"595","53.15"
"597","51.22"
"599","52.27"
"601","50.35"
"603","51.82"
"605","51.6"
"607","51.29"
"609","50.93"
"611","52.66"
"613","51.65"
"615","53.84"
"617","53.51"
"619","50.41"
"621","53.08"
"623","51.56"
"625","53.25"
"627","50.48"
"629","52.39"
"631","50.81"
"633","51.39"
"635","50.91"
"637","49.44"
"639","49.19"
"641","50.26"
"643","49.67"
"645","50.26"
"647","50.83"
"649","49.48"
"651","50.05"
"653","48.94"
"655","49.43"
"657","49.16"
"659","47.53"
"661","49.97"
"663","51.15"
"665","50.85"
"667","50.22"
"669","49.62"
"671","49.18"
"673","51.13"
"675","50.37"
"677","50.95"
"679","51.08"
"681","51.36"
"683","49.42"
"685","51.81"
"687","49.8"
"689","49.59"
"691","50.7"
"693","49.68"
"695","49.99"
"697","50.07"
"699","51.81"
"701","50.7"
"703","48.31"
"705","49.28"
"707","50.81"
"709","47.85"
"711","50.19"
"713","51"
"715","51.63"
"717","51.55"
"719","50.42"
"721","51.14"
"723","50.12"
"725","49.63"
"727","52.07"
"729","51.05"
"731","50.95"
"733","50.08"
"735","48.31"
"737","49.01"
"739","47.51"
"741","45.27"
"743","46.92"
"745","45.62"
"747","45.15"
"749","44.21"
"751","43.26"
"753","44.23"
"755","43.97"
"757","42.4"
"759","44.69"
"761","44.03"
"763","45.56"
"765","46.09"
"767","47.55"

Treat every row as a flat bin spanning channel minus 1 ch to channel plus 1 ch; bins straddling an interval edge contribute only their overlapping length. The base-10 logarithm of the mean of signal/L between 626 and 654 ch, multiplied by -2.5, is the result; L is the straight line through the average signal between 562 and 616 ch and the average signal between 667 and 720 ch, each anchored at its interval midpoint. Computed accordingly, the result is 0.01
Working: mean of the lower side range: 51.4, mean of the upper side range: 50.3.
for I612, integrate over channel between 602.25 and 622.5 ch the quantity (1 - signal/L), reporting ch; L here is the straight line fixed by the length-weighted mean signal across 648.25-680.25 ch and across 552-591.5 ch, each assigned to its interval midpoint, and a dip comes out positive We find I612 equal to -0.6 ch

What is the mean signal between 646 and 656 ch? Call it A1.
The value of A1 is 49.7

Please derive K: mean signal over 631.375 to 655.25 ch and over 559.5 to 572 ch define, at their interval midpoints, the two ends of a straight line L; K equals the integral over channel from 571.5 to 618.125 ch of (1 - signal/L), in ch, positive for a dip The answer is -1.3 ch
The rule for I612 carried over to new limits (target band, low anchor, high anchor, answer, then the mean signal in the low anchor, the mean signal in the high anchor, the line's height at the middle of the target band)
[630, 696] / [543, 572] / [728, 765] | -2.5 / 50.9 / 46.2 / 48.3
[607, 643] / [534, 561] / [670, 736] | -0.4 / 51.5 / 50.4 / 50.9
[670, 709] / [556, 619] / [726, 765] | -1.6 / 51.4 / 46.5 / 48.3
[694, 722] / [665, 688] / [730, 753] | -0.9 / 50.5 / 46.8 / 48.7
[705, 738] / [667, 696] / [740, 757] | -2.4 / 50.3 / 44.7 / 47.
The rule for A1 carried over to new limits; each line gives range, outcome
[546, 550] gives 51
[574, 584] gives 52.3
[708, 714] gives 49.7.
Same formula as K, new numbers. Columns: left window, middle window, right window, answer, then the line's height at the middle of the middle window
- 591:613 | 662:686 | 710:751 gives -0.3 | 50.1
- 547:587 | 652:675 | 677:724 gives 0.4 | 50.6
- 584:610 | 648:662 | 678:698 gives 0.4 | 50.7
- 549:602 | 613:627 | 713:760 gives -0.6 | 50.3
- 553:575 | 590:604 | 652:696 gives -0.2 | 50.6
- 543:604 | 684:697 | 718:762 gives -0.5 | 48.5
